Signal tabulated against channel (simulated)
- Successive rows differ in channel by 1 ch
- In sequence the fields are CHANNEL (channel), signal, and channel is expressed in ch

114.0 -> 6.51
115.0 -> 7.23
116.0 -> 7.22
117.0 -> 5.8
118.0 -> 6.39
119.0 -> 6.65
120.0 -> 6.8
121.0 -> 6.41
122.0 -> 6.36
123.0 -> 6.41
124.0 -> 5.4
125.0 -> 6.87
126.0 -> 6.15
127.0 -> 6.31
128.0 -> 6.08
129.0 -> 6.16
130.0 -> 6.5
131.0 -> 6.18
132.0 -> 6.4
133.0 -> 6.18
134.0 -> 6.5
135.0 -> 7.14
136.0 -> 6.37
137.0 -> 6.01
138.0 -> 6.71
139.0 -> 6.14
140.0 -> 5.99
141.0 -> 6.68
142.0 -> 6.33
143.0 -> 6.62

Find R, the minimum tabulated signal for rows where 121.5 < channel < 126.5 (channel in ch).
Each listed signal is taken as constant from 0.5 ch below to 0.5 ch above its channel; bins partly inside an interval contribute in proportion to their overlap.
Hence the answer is 5.4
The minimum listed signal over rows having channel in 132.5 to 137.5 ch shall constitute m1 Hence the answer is 6.01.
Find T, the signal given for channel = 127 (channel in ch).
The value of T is 6.31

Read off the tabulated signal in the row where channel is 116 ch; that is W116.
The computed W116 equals 7.22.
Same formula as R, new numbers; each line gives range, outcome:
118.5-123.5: 6.36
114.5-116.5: 7.22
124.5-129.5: 6.08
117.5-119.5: 6.39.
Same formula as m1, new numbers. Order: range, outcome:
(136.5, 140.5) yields 5.99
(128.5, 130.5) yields 6.16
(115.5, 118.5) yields 5.8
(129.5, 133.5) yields 6.18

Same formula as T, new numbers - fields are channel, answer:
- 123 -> 6.41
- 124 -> 5.4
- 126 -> 6.15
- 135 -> 7.14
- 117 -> 5.8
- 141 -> 6.68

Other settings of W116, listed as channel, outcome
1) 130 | 6.5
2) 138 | 6.71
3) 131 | 6.18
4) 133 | 6.18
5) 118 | 6.39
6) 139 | 6.14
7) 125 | 6.87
